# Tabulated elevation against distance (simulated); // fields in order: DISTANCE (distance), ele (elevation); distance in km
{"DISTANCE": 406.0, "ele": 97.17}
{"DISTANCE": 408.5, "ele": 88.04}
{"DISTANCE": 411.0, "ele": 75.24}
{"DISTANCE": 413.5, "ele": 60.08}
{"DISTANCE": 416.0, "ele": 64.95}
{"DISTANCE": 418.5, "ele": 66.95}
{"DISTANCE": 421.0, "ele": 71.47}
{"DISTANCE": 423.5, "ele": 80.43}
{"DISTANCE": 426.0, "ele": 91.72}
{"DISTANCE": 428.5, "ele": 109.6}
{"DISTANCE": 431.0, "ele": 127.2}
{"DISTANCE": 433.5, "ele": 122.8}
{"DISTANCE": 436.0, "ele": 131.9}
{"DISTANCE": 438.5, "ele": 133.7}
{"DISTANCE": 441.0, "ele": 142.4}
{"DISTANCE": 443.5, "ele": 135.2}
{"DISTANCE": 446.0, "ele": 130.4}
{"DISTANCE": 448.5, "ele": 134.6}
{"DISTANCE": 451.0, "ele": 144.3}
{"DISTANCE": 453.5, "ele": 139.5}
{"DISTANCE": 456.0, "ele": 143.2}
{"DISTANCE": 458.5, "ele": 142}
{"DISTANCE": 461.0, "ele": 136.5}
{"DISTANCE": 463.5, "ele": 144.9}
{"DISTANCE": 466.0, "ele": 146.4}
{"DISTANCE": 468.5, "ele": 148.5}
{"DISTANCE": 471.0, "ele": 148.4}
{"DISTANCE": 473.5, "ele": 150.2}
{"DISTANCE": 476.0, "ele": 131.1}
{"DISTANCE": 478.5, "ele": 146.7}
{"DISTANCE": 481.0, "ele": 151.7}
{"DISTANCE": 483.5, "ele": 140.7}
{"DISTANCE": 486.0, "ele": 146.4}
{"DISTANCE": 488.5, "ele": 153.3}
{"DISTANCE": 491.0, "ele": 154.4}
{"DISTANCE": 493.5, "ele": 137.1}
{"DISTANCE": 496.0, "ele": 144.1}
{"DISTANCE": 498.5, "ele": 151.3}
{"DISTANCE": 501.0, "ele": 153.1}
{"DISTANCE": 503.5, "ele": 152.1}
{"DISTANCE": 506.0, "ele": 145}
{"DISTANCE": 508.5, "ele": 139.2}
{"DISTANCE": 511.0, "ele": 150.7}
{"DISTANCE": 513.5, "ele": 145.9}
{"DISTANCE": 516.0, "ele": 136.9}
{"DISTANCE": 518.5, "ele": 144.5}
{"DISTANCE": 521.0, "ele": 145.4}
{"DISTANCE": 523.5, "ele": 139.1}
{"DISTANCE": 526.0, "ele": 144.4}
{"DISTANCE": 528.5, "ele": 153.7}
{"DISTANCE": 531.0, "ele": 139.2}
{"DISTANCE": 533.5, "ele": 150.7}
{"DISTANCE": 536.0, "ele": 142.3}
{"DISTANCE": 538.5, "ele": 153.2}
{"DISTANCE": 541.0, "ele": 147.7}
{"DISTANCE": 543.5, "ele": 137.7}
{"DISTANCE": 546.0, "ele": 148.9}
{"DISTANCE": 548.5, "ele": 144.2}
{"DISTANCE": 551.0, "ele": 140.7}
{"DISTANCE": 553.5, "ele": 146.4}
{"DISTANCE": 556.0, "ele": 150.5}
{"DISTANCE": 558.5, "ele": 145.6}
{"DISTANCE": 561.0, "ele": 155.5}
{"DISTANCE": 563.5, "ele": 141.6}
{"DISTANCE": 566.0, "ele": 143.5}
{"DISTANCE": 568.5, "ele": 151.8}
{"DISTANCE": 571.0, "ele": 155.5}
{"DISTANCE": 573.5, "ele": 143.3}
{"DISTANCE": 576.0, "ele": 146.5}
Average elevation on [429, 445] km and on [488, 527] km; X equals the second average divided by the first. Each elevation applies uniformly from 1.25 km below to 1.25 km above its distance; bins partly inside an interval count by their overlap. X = 1.11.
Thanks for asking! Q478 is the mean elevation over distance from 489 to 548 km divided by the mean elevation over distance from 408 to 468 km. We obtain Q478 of 1.26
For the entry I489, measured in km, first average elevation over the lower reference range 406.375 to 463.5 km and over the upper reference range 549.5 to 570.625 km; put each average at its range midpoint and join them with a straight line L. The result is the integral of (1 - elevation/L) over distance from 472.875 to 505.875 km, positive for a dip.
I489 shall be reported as -4.9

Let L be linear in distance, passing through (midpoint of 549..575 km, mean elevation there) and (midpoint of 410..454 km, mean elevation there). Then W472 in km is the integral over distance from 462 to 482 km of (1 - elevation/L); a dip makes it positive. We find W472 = -4.2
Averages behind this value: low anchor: 109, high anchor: 147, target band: 146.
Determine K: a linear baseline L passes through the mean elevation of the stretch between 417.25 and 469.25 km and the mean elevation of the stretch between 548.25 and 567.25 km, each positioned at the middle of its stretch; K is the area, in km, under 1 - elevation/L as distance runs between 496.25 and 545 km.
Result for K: -2.4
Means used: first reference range 125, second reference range 146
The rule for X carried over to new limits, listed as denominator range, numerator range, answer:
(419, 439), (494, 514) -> 1.39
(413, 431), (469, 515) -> 1.79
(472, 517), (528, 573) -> 1.01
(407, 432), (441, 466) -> 1.68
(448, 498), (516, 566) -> 1.01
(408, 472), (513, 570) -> 1.24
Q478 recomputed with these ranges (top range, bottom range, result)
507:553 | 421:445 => 1.24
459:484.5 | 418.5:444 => 1.29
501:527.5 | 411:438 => 1.56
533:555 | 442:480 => 1.03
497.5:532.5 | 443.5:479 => 1.03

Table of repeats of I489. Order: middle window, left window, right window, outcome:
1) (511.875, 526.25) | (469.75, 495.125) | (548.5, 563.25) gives 0.4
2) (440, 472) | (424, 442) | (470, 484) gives -1.9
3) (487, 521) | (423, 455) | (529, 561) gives -2.0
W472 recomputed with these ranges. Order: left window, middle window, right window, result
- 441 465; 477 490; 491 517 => -0.39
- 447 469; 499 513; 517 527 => -0.51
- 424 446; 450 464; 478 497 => -0.89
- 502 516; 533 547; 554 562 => 0.18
